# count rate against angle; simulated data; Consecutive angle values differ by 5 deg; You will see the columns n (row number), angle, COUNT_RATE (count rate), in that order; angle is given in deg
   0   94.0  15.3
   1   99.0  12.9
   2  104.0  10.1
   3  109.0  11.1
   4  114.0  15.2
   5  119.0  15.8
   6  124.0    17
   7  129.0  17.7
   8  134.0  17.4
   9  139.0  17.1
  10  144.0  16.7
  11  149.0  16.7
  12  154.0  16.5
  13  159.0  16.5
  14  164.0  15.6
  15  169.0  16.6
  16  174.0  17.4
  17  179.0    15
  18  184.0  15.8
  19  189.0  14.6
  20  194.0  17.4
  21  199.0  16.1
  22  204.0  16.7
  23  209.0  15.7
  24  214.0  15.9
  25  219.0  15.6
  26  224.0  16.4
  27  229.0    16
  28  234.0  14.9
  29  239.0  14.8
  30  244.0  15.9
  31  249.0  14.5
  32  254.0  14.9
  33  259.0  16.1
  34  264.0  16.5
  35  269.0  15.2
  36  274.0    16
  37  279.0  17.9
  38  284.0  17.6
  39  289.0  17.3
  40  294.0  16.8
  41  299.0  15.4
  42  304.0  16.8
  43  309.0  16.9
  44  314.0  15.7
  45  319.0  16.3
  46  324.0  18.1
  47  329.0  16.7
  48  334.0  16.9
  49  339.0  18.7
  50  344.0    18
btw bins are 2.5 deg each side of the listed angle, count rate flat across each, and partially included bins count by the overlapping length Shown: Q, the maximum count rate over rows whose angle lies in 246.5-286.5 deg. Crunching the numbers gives 17.9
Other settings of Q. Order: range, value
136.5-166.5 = 17.1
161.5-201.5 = 17.4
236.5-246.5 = 15.9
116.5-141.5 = 17.7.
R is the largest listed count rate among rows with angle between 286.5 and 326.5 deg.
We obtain 18.1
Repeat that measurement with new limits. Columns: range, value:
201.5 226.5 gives 16.7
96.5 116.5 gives 15.2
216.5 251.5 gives 16.4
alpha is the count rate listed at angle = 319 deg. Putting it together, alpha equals 16.3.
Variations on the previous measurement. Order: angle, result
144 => 16.7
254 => 14.9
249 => 14.5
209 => 15.7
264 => 16.5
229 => 16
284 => 17.6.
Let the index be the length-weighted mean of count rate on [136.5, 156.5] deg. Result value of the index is 16.8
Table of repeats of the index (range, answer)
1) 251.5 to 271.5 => 15.7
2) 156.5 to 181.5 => 16.2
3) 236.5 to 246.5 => 15.3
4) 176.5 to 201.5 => 15.8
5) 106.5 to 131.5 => 15.4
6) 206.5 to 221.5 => 15.7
